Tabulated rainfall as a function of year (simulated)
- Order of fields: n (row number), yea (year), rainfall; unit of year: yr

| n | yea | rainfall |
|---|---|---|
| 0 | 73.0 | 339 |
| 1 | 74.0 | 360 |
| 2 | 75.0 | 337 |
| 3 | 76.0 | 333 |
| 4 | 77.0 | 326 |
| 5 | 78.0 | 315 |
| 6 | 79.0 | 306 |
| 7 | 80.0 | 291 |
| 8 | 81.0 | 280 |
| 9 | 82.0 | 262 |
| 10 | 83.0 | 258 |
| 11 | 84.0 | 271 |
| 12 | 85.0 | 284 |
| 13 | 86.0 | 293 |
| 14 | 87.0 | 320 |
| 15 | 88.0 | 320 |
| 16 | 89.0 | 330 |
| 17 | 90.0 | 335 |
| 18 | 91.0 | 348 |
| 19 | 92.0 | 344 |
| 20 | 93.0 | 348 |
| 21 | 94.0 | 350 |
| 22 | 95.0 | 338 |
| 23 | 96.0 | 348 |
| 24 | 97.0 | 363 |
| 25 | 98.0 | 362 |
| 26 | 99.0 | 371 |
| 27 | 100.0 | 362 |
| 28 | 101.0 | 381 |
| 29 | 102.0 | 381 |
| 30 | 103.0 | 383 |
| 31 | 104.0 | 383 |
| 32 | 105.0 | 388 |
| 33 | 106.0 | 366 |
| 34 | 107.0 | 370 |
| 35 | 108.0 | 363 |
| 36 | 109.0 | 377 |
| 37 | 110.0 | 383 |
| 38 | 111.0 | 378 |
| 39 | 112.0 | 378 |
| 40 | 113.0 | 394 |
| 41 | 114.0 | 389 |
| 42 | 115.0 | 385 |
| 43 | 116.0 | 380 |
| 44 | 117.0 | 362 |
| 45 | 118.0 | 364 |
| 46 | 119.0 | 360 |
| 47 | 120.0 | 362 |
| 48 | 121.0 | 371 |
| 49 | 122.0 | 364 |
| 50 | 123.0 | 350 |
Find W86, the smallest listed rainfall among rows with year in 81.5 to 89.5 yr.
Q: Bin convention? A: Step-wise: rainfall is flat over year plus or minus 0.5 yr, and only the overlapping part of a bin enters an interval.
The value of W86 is 258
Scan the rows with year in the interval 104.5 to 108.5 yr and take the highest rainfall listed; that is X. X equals 388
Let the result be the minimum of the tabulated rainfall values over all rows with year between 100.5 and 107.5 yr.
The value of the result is 366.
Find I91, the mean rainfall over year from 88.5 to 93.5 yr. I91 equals 341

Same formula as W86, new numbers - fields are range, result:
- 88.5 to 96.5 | 330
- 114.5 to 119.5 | 360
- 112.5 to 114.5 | 389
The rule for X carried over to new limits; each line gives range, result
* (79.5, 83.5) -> 291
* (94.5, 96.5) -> 348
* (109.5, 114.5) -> 394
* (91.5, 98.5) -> 363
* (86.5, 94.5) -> 350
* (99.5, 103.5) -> 383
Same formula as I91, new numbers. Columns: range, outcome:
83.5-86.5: 283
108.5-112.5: 379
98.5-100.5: 366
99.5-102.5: 375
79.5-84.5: 272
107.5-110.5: 374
